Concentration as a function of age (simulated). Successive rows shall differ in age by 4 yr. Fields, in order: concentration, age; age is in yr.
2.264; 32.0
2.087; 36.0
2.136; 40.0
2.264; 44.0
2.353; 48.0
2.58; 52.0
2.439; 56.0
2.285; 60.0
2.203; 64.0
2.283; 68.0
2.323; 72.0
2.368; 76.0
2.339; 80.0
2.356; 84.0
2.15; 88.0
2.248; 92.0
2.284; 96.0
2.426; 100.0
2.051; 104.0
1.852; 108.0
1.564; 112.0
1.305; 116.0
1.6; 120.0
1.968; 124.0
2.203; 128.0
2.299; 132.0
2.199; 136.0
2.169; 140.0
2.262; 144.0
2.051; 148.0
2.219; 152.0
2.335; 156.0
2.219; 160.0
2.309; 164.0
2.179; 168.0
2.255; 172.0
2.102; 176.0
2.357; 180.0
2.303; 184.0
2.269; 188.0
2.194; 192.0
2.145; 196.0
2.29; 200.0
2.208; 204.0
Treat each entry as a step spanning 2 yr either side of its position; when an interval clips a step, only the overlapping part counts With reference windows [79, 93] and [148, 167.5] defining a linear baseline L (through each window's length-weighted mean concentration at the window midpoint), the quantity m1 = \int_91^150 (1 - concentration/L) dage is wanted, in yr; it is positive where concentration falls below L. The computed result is 6.0 yr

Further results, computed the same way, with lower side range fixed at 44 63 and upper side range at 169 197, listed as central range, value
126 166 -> 0.9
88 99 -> 0.4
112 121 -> 3.3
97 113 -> 2.1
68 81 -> 0.2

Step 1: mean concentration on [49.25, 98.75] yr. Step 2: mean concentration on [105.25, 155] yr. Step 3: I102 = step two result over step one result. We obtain 0.9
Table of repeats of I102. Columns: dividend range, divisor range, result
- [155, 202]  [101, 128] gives 1.26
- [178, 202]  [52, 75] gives 0.97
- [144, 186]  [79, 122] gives 1.11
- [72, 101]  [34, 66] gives 1.01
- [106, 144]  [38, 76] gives 0.83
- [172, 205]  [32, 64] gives 0.97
